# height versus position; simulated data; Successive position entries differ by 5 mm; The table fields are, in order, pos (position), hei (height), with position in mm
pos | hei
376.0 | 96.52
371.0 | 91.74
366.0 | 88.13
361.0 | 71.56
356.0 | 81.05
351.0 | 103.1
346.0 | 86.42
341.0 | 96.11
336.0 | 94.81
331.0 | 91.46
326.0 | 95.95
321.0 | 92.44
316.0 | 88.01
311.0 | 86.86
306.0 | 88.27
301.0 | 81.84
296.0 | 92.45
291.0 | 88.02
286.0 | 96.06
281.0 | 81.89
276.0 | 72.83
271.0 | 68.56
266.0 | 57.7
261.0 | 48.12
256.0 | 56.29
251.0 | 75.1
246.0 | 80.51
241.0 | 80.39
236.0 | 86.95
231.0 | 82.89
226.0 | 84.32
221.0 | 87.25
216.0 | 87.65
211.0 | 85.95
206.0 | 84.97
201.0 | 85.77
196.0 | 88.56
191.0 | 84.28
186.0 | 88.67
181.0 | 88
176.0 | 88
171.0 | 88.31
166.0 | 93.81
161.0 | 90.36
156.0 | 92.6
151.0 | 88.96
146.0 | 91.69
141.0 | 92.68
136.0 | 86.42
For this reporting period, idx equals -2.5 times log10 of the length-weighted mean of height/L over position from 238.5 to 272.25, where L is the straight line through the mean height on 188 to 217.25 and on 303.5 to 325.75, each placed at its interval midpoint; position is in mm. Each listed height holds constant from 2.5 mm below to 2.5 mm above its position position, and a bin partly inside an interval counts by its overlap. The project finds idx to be 0.300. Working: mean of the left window 86.2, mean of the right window 89.6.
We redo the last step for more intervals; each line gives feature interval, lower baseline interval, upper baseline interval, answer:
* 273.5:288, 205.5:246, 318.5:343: 0.08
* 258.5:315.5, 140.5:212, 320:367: 0.14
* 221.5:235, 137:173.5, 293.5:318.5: 0.06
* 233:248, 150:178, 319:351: 0.11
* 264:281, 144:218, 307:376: 0.28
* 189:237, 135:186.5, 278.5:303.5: 0.04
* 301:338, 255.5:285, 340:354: -0.07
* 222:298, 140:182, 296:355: 0.18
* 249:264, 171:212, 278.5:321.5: 0.43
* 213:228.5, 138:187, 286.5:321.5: 0.04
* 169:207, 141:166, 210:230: 0.02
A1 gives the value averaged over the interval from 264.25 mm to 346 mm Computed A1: 86.1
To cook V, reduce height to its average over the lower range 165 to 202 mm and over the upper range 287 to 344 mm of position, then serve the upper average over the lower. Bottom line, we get 1.03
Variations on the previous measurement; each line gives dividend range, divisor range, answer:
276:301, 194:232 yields 1.01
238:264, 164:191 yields 0.77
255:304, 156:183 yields 0.83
